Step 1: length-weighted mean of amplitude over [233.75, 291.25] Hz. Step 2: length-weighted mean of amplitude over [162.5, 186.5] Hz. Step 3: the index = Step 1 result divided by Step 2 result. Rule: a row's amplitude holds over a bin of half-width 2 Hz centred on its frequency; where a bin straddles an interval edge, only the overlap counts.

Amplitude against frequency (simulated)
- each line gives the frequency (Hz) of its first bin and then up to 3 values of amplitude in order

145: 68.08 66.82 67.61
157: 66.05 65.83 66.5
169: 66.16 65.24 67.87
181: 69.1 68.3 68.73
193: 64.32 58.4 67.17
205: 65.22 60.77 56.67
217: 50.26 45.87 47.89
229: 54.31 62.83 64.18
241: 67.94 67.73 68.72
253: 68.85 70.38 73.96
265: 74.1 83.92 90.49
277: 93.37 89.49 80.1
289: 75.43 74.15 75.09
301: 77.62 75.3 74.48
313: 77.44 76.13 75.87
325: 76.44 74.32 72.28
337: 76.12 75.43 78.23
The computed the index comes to 1.1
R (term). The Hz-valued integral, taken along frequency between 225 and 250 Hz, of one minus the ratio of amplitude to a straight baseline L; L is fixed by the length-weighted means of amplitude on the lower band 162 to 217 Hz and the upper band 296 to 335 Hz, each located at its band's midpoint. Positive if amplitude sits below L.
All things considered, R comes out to 2.15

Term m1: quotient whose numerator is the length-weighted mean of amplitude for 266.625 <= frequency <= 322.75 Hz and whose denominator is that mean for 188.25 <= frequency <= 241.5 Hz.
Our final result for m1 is 1.4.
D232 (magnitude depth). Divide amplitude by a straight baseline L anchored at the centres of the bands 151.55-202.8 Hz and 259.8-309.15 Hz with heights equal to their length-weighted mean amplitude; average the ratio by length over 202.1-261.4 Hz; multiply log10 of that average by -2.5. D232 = 0.19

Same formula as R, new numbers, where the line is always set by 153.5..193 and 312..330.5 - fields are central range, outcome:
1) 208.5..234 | 6.0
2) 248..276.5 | -1.8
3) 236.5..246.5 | 0.6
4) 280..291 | -1.1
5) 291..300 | -0.1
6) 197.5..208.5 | 0.7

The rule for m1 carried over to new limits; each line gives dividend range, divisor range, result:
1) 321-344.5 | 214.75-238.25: 1.39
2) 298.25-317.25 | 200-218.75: 1.27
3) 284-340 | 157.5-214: 1.16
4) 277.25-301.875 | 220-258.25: 1.28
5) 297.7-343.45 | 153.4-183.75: 1.13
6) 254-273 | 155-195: 1.15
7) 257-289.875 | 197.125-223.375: 1.43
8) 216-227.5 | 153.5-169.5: 0.73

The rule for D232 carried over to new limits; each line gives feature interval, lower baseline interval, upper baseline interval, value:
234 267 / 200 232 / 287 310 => -0.09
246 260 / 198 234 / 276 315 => -0.04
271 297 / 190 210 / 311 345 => -0.16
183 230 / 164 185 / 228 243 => 0.10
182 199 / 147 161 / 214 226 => -0.15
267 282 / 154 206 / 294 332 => -0.22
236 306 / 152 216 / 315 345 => -0.07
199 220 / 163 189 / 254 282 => 0.22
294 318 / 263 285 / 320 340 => 0.05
